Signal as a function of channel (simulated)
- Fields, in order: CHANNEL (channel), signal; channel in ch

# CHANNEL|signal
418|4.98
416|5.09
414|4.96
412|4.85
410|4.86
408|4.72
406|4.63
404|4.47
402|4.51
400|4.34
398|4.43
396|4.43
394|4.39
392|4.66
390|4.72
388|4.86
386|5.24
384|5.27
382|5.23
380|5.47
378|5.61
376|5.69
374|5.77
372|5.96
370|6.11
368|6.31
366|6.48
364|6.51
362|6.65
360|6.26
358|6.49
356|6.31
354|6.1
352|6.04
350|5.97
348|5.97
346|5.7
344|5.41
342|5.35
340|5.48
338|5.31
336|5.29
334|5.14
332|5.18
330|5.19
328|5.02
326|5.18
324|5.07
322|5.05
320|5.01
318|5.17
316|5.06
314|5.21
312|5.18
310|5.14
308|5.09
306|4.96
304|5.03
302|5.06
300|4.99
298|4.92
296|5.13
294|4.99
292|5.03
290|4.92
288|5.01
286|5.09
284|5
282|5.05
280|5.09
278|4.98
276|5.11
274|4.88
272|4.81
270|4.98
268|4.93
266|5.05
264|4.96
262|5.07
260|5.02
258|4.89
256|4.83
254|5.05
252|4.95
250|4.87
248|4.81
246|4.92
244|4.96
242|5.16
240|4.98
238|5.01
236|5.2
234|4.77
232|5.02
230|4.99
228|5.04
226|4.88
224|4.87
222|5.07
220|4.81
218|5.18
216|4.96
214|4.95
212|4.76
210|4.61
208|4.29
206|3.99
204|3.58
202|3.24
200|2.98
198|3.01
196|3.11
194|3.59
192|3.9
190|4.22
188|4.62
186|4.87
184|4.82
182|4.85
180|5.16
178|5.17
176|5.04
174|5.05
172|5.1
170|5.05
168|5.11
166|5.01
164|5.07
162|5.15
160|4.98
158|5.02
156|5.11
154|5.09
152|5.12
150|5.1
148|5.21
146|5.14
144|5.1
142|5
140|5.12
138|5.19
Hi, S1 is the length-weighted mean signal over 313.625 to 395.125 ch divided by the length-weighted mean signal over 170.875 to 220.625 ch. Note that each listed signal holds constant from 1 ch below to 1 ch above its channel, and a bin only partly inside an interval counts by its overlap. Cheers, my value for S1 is 1.3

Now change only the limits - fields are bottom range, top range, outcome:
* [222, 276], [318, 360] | 1.11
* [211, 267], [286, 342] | 1.03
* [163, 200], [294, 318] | 1.11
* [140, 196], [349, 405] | 1.13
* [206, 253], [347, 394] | 1.18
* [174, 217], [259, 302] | 1.17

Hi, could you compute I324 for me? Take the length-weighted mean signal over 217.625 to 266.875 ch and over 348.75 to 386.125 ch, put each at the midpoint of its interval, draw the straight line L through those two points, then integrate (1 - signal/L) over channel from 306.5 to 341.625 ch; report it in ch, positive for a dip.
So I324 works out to 2.9 ch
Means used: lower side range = 4.97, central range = 5.16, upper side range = 5.99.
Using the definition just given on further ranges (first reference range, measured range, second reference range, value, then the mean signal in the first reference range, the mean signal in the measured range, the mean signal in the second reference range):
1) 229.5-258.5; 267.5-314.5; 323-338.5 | 0.5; 4.96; 5.02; 5.17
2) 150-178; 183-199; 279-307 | 3.3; 5.07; 4.02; 5.02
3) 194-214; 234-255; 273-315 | -3.1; 3.78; 4.98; 5.04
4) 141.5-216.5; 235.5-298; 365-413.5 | -2.0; 4.63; 4.99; 5.12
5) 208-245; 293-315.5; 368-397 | 0.2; 4.94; 5.06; 5.28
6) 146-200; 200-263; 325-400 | 2.6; 4.73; 4.77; 5.53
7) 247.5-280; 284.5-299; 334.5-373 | 0.7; 4.96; 5.01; 5.97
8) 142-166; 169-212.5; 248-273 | 6.3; 5.09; 4.31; 4.95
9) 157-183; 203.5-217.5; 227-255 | 1.4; 5.06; 4.51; 4.98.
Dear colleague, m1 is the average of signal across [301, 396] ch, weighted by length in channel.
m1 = 5.46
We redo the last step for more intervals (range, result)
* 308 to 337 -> 5.13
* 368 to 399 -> 5.23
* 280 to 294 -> 5.02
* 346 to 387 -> 5.97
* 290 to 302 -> 5.01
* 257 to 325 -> 5.03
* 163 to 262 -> 4.69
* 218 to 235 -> 4.95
